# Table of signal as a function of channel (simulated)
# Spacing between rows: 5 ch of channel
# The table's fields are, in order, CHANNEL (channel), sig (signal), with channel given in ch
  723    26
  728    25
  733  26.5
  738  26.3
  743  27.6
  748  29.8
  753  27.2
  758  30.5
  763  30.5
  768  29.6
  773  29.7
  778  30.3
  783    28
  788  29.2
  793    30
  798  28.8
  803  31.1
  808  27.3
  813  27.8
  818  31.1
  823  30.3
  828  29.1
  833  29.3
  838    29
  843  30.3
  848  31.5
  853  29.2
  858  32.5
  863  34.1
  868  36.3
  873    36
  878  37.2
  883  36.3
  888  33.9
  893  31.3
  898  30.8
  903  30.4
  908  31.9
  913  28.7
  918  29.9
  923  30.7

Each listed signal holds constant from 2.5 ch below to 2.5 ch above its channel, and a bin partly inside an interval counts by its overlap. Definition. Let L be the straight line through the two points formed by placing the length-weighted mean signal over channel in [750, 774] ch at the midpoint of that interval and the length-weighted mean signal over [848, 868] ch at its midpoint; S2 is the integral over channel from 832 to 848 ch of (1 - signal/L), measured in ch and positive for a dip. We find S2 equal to 1.0 ch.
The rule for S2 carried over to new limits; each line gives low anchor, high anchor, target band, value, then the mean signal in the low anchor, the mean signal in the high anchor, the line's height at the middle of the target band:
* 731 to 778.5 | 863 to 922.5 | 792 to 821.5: 1.0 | 28.8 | 32.9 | 30.3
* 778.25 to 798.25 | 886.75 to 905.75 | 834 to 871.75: -1.6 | 29.2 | 31.5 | 30.5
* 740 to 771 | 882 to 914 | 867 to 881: -2.3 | 29.2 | 31.8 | 31.4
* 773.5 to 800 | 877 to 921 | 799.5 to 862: 0.9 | 29.3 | 32.1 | 30.4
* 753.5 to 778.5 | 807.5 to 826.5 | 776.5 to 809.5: 0.3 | 29.9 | 29.3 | 29.6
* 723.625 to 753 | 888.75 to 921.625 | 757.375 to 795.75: -2.6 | 27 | 30.7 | 27.8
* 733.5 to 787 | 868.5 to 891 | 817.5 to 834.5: 1.5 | 28.9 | 35.8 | 32.7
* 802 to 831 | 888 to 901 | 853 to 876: -2.6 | 29.4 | 31.6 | 30.7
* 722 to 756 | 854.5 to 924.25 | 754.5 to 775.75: -1.5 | 27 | 32.8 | 28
